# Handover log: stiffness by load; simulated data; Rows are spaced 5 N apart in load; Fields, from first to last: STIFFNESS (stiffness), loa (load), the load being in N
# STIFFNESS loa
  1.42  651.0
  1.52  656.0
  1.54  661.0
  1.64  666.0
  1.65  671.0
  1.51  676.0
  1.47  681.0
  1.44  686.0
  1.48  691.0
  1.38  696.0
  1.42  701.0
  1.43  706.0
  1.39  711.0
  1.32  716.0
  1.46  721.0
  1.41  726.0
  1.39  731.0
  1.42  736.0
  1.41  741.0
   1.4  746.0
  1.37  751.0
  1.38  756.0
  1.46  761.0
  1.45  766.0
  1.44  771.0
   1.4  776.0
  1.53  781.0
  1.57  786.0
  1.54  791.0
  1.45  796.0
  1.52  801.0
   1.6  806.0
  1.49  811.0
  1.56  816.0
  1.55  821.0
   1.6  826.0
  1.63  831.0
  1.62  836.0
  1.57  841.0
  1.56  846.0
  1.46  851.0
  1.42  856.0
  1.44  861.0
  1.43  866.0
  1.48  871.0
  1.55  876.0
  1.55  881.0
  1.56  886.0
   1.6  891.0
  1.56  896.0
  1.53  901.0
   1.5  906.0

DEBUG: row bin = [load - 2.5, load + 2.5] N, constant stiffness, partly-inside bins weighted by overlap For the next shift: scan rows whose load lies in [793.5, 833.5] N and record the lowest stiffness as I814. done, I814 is 1.45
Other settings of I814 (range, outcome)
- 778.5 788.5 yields 1.53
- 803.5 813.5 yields 1.49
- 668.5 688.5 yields 1.44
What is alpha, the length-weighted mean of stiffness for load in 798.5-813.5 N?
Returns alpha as 1.54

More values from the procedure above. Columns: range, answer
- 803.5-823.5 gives 1.55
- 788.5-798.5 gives 1.49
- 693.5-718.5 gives 1.39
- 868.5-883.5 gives 1.53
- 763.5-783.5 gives 1.46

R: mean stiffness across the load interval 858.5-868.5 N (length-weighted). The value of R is 1.43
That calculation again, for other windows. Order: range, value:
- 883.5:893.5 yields 1.58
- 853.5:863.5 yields 1.43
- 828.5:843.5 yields 1.61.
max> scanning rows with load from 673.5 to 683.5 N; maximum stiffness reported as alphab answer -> 1.51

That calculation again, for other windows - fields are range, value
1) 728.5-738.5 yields 1.42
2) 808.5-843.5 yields 1.63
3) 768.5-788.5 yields 1.57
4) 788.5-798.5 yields 1.54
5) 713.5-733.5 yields 1.46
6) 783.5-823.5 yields 1.6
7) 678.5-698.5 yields 1.48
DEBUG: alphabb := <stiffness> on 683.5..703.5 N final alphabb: 1.43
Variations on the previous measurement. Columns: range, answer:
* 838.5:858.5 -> 1.5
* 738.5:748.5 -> 1.41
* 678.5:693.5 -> 1.46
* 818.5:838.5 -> 1.6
